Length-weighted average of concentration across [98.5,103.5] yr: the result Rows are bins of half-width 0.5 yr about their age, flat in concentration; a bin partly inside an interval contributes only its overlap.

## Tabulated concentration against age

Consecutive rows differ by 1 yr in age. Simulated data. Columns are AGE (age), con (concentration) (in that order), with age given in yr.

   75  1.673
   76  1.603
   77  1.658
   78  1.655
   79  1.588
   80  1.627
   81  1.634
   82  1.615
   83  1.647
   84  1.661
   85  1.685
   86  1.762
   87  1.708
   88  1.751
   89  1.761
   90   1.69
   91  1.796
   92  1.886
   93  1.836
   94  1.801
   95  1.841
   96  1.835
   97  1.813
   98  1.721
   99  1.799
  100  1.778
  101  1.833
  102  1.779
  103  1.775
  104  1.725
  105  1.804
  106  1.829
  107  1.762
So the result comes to 1.79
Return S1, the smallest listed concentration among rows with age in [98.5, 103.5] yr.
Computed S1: 1.775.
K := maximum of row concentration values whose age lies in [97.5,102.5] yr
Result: 1.833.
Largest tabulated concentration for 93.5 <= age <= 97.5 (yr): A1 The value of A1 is 1.841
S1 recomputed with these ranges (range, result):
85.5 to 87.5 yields 1.708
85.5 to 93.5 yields 1.69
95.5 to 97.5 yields 1.813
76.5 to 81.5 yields 1.588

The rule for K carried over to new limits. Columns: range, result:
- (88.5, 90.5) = 1.761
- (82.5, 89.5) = 1.762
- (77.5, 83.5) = 1.655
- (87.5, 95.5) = 1.886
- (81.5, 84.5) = 1.661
